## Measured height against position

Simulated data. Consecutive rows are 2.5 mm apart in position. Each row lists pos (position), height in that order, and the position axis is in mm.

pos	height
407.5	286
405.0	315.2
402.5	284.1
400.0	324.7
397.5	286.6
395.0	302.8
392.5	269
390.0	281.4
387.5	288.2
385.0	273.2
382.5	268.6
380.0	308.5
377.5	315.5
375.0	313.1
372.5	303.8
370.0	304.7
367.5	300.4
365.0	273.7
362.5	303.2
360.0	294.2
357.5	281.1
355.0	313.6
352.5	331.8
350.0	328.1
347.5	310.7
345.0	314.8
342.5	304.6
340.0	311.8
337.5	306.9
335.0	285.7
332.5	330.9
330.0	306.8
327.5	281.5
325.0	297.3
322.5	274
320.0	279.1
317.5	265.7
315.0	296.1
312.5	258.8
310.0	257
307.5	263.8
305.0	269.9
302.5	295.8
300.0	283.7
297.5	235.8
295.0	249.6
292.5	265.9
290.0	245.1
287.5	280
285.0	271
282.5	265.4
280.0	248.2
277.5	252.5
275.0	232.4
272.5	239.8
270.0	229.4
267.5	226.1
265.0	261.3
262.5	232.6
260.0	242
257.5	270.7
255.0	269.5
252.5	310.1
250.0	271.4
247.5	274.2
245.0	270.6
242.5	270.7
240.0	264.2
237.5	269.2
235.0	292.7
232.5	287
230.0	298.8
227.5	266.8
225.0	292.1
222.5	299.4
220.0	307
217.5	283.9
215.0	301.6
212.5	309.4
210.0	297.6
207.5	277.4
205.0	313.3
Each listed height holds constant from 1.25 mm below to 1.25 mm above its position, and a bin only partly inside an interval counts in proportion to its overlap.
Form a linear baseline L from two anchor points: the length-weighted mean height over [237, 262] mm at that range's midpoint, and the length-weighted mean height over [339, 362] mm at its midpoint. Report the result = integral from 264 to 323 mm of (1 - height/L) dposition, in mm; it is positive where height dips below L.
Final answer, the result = 5.6 mm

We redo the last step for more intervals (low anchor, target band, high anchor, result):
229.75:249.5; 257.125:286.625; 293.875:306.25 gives 2.65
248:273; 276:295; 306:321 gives 0.20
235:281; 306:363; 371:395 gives -3.30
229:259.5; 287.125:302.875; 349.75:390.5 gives 1.31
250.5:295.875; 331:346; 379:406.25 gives -1.86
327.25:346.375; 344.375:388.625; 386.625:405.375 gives -0.21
